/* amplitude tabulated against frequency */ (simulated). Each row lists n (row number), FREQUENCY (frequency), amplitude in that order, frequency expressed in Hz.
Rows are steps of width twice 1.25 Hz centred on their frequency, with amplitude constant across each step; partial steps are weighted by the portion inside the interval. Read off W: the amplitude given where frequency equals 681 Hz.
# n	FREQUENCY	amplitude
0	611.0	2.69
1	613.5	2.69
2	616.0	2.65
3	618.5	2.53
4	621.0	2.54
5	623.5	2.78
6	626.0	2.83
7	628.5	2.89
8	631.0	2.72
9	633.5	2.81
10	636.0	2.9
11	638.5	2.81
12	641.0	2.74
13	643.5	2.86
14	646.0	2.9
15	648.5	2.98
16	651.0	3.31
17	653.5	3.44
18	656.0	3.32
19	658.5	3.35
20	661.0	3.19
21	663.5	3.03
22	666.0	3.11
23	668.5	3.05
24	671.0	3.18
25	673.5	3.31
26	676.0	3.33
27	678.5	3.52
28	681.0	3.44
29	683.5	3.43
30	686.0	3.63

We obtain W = 3.44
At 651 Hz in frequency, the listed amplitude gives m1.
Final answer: 3.31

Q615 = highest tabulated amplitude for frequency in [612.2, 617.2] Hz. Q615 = 2.69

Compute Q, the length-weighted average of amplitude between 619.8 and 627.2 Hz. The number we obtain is 2.72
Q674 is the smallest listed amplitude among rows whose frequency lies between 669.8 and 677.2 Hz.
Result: 3.18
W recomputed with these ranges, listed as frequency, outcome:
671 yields 3.18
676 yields 3.33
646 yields 2.9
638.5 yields 2.81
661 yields 3.19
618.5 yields 2.53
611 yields 2.69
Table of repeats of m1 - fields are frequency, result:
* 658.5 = 3.35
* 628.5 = 2.89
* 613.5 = 2.69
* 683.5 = 3.43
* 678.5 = 3.52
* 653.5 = 3.44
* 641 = 2.74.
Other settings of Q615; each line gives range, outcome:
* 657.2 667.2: 3.35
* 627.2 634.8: 2.89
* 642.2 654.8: 3.44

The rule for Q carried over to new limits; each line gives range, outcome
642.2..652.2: 3.01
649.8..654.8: 3.38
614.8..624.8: 2.63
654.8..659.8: 3.33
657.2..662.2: 3.27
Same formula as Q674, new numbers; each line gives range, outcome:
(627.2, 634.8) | 2.72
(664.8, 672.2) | 3.05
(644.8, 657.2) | 2.9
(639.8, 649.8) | 2.74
